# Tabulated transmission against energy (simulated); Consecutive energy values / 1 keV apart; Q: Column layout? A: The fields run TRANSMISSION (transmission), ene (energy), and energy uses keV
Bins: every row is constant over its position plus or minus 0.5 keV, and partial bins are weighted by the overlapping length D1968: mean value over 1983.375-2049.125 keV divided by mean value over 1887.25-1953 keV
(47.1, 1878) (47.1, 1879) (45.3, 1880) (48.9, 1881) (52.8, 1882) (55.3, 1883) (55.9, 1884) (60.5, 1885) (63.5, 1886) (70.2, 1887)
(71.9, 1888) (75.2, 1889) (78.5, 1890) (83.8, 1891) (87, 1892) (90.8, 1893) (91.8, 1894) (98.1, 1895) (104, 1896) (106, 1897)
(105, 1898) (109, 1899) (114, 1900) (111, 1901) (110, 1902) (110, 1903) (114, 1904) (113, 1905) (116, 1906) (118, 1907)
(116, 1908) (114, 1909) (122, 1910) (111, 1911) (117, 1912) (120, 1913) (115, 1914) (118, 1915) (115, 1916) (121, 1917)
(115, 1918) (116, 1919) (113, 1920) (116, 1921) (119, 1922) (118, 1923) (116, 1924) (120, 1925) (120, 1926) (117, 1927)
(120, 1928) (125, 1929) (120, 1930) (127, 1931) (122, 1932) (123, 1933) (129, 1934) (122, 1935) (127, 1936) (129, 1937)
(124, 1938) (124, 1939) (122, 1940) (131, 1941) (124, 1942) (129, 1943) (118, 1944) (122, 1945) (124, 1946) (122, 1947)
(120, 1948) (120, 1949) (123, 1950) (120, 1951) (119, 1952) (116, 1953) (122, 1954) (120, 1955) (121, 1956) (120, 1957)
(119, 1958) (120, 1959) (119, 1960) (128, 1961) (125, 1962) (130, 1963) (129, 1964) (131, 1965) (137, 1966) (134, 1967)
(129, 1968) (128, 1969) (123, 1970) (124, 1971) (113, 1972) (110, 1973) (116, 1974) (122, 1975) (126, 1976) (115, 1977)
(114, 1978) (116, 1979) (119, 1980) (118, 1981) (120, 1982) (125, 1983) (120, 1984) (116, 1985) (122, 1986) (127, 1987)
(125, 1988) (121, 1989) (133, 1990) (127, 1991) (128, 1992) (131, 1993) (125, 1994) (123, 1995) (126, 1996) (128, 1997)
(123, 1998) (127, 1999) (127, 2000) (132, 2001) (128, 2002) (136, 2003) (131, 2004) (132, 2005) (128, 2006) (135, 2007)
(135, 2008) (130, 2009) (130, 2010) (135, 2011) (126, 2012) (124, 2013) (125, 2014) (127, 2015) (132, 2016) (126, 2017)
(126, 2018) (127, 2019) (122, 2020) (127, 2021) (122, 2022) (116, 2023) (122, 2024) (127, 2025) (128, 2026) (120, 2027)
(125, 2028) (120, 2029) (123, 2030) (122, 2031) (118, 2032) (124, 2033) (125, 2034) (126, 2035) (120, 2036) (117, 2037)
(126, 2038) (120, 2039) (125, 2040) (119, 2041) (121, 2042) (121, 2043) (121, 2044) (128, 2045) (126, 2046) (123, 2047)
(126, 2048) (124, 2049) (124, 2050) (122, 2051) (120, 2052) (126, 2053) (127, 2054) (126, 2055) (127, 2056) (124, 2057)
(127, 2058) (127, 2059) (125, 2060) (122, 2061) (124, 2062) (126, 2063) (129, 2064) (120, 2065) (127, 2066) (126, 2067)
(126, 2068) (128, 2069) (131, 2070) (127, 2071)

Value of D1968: 1.10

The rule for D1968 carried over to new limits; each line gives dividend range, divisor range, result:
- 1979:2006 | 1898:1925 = 1.09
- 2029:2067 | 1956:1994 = 1.00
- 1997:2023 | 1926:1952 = 1.04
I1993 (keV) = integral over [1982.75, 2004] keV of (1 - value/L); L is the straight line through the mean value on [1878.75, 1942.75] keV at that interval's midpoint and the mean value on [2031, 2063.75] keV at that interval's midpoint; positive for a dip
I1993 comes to -1.8 keV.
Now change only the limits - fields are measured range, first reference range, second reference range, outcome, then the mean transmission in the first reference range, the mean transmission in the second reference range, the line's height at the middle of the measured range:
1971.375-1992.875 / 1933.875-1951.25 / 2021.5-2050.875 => 0.4 keV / 124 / 123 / 123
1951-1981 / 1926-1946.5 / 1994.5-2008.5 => 1.0 keV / 124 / 129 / 126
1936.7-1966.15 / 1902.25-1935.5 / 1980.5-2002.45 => -0.5 keV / 118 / 125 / 121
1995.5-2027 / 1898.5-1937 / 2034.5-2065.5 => -1.4 keV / 118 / 124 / 122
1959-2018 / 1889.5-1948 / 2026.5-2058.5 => -2.9 keV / 115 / 123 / 120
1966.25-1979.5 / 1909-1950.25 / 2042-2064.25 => 0.1 keV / 121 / 125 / 122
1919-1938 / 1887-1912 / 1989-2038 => -2.2 keV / 103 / 126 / 109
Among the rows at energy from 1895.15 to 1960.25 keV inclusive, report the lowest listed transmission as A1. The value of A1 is 104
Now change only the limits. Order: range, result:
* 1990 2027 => 116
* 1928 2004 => 110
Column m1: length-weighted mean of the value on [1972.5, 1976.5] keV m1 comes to 118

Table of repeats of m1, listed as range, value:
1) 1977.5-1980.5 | 116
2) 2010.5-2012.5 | 130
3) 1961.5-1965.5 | 129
